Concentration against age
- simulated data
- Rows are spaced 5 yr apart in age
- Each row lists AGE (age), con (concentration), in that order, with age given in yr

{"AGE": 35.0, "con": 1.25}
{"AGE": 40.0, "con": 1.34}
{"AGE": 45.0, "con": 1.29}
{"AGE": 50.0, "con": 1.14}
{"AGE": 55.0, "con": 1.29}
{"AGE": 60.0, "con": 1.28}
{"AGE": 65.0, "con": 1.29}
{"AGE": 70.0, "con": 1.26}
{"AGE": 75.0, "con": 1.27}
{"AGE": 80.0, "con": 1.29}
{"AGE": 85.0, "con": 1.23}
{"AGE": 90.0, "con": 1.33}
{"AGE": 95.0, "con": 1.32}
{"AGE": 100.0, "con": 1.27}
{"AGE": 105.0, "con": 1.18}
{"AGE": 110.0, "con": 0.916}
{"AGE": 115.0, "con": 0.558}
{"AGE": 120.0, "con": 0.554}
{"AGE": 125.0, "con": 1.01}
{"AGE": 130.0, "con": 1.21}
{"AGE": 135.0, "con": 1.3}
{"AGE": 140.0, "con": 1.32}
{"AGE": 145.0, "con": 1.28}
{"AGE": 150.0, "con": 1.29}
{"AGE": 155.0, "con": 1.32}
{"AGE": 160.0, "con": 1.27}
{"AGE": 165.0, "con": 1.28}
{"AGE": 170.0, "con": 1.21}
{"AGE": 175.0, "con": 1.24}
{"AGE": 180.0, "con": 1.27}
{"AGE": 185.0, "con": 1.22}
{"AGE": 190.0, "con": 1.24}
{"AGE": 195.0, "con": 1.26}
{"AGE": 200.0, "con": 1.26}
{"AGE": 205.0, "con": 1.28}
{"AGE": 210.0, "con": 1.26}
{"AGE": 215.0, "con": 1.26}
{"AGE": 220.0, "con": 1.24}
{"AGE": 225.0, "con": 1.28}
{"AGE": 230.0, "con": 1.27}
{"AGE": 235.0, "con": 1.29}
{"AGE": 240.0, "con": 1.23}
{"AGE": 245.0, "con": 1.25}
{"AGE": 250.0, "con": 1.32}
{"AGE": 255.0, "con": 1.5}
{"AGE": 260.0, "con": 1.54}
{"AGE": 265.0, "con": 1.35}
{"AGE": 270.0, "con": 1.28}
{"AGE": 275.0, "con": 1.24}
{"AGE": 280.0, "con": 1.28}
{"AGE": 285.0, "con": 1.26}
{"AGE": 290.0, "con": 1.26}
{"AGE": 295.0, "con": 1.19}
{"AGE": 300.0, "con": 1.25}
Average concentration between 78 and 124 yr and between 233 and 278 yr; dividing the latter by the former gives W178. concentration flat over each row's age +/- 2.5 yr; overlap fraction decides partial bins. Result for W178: 1.2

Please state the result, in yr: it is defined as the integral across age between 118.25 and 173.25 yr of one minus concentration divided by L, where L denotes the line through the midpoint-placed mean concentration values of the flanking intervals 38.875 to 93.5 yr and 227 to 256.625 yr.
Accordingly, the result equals 3.9 yr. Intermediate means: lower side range 1.27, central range 1.2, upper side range 1.3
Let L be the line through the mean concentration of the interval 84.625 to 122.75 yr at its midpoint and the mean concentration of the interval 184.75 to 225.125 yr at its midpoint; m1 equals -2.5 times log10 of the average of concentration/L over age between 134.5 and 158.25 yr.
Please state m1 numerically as -0.16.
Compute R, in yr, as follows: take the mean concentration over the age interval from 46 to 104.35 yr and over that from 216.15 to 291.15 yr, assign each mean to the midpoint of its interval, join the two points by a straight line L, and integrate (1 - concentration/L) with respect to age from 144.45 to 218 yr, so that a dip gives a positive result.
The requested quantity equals 1.6 yr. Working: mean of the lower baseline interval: 1.27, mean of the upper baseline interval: 1.31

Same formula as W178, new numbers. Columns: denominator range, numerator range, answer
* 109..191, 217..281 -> 1.14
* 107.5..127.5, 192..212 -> 1.66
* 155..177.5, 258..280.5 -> 1.06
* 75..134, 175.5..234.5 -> 1.15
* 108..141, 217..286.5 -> 1.35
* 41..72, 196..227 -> 1.00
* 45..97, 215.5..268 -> 1.04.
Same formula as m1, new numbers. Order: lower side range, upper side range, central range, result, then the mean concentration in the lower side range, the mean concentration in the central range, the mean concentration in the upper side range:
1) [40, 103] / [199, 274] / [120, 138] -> 0.18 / 1.27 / 1.09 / 1.31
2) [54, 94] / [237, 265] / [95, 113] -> 0.14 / 1.28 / 1.13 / 1.36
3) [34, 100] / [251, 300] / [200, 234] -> 0.03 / 1.28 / 1.27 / 1.32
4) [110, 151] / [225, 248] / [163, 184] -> -0.10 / 1.05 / 1.25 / 1.26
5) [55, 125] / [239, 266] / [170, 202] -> 0.03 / 1.14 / 1.25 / 1.37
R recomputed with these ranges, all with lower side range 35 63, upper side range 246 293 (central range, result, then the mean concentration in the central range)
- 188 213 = 1.0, 1.26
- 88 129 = 8.4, 1.02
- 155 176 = 0.7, 1.26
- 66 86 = 0.1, 1.27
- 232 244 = 0.6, 1.26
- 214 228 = 0.6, 1.26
